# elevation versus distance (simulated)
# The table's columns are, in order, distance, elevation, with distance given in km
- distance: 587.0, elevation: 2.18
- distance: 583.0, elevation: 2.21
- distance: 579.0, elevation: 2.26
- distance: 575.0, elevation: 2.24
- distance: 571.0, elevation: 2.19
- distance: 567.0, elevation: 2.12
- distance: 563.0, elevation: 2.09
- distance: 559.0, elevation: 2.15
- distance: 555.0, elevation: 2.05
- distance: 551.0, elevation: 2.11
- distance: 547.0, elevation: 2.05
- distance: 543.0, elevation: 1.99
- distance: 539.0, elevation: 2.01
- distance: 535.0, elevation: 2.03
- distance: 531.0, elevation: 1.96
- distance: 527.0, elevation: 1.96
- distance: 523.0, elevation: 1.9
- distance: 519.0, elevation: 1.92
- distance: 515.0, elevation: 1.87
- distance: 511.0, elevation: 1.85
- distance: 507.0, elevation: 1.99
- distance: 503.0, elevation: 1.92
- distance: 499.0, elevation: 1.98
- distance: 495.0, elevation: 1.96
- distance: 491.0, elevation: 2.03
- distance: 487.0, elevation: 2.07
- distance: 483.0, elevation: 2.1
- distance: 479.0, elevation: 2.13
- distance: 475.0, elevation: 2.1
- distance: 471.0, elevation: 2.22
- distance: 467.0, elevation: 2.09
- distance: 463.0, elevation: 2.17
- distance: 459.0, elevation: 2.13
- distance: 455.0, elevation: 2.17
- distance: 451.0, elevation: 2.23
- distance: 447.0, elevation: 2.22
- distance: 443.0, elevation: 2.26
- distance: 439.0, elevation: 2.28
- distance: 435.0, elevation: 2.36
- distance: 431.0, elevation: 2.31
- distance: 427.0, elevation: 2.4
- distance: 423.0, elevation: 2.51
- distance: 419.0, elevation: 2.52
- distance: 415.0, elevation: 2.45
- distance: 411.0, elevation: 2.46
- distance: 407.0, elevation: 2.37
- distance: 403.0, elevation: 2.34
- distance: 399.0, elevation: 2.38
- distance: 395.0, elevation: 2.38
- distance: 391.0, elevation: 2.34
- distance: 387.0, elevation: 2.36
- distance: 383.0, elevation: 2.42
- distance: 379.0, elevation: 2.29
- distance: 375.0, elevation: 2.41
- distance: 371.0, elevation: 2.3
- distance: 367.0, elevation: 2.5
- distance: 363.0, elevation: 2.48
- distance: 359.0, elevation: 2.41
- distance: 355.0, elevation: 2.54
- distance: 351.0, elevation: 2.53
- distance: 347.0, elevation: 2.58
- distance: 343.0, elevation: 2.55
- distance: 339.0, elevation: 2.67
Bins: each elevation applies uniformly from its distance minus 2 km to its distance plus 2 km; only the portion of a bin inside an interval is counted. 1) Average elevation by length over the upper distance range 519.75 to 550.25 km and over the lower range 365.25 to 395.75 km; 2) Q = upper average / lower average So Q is 0.8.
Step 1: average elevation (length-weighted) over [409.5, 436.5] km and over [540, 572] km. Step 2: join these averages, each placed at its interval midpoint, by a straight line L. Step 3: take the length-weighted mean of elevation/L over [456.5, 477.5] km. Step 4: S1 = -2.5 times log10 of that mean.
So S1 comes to 0.09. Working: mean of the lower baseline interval 2.43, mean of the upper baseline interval 2.09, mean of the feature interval 2.14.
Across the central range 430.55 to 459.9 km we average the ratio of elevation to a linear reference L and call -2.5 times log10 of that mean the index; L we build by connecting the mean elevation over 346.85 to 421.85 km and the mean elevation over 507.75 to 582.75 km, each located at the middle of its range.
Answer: 0.02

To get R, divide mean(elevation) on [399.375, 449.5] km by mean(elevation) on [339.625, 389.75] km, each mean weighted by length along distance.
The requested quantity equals 1.0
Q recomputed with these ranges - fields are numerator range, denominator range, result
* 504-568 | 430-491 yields 0.92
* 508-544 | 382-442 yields 0.81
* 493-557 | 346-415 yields 0.82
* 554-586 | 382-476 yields 0.94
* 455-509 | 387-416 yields 0.87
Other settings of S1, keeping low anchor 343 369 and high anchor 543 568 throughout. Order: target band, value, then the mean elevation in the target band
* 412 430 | -0.04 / 2.46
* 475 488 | 0.07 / 2.1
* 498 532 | 0.13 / 1.93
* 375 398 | 0.04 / 2.36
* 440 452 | 0.04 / 2.24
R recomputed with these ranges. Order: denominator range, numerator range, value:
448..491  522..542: 0.92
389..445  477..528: 0.83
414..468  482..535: 0.86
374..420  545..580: 0.89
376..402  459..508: 0.88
